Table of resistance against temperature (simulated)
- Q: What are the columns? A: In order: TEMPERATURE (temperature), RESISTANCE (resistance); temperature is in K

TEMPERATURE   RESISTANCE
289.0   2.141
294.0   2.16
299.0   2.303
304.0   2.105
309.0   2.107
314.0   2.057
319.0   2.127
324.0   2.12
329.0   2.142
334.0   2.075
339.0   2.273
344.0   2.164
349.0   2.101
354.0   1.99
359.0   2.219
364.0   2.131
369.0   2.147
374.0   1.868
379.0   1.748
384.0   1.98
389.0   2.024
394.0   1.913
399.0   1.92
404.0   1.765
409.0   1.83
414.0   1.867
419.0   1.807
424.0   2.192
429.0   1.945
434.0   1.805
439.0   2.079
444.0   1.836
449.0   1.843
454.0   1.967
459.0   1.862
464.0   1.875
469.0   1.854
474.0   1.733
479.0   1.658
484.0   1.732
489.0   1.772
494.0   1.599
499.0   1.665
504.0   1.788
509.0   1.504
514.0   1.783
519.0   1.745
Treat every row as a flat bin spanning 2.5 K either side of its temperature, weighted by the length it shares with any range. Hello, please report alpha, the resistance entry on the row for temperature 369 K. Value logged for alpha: 2.147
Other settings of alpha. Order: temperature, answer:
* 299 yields 2.303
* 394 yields 1.913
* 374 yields 1.868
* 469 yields 1.854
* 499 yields 1.665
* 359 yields 2.219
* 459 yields 1.862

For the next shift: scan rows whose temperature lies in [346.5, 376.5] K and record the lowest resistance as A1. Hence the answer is 1.868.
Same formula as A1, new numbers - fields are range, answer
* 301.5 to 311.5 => 2.105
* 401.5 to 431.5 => 1.765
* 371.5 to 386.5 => 1.748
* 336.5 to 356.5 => 1.99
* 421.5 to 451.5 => 1.805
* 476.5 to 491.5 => 1.658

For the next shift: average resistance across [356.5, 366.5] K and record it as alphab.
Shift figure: 2.17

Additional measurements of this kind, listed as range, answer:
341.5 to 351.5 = 2.13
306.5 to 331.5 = 2.11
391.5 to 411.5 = 1.86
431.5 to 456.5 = 1.91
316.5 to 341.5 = 2.15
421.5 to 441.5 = 2.01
